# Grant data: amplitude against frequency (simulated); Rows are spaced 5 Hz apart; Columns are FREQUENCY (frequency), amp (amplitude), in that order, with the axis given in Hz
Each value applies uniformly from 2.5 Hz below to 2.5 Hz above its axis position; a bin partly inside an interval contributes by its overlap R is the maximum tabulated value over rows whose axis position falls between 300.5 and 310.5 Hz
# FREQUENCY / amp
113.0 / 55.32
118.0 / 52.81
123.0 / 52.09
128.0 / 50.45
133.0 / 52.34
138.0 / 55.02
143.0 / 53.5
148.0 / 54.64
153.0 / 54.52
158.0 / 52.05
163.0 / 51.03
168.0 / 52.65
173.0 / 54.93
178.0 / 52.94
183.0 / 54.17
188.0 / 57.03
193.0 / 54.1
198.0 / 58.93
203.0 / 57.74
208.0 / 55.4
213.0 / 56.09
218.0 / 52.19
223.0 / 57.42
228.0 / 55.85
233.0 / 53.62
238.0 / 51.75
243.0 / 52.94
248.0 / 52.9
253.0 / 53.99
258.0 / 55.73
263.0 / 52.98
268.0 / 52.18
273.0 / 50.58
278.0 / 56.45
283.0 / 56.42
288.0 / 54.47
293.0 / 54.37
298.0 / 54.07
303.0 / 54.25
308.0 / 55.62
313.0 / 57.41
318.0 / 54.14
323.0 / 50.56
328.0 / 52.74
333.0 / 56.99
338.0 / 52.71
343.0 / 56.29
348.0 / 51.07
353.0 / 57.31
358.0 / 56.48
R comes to 55.62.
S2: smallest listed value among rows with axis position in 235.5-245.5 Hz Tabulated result 51.75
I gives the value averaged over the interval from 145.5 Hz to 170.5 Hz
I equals 53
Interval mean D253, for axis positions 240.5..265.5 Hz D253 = 53.7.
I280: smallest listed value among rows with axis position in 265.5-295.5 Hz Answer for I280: 50.58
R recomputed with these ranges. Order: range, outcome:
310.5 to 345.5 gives 57.41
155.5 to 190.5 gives 57.03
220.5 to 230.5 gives 57.42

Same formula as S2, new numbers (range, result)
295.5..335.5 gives 50.56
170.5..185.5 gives 52.94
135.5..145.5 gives 53.5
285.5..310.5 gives 54.07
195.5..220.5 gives 52.19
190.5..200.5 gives 54.1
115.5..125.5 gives 52.09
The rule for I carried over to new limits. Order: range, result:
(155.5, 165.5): 51.5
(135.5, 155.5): 54.4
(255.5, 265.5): 54.4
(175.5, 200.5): 55.4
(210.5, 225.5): 55.2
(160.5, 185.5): 53.1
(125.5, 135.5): 51.4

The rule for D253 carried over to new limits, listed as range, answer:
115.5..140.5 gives 52.5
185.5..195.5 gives 55.6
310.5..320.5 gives 55.8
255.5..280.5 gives 53.6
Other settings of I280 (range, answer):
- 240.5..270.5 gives 52.18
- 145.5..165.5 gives 51.03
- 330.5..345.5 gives 52.71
